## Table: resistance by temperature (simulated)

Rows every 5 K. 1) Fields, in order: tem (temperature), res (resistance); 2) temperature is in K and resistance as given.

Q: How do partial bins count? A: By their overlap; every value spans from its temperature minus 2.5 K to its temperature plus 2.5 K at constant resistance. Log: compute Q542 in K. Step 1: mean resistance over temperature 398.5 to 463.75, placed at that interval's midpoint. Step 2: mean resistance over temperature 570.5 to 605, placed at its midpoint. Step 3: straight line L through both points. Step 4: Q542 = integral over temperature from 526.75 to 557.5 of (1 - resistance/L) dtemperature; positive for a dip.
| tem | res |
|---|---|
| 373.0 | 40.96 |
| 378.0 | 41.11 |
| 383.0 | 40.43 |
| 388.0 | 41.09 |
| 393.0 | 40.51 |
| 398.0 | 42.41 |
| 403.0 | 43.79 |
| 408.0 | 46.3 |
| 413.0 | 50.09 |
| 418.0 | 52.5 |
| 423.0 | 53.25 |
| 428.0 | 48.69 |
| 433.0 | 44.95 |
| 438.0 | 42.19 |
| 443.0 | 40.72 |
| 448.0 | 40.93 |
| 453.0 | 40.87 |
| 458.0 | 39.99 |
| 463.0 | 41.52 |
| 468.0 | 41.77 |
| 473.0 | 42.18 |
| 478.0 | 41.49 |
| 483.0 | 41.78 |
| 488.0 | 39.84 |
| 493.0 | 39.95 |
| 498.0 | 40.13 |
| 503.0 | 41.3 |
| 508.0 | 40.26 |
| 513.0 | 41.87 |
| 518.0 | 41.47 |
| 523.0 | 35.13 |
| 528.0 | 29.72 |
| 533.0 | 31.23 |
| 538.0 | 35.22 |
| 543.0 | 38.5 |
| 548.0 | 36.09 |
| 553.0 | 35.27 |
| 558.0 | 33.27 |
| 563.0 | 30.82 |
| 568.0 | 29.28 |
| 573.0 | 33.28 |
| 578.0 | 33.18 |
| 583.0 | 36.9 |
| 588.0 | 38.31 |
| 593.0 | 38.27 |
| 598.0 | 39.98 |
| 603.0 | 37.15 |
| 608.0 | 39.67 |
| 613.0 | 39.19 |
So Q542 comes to 3.67 K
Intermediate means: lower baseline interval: 45.1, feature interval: 34.5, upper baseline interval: 36.7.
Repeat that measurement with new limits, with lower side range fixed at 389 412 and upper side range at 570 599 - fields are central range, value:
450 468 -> 0.1 K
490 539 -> 1.8 K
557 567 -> 1.6 K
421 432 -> -1.9 K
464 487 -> -0.6 K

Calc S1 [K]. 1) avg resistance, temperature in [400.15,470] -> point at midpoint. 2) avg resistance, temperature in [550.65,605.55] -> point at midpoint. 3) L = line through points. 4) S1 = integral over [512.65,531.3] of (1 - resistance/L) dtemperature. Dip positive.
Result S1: 1.30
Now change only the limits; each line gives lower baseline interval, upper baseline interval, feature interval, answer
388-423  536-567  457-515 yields -1.9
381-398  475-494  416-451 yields -4.4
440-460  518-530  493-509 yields -1.8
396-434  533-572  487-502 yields -0.1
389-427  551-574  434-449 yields 0.7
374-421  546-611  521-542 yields 2.6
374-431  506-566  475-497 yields -0.8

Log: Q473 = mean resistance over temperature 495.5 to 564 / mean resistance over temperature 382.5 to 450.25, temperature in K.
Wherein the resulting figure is 0.8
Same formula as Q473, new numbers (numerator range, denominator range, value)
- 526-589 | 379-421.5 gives 0.76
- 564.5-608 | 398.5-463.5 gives 0.80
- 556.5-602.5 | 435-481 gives 0.85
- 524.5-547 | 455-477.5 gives 0.82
